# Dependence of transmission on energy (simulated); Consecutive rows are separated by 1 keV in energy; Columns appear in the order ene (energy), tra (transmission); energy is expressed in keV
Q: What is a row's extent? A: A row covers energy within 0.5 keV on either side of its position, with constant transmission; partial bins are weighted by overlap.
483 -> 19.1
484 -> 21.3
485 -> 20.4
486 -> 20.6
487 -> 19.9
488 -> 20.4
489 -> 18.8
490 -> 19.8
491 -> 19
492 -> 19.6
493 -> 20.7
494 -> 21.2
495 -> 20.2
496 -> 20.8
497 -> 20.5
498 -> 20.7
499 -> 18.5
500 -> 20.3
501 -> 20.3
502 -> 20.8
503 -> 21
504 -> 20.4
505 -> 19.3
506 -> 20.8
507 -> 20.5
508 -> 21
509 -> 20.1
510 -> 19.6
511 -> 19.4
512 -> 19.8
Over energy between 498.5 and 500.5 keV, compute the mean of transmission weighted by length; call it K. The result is 19.4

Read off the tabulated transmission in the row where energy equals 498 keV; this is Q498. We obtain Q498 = 20.7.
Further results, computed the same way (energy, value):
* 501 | 20.3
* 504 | 20.4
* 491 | 19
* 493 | 20.7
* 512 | 19.8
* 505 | 19.3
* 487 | 19.9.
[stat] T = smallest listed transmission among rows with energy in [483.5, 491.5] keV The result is 18.8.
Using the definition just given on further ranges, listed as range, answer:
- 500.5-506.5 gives 19.3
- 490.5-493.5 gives 19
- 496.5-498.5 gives 20.5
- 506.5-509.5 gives 20.1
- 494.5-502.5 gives 18.5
